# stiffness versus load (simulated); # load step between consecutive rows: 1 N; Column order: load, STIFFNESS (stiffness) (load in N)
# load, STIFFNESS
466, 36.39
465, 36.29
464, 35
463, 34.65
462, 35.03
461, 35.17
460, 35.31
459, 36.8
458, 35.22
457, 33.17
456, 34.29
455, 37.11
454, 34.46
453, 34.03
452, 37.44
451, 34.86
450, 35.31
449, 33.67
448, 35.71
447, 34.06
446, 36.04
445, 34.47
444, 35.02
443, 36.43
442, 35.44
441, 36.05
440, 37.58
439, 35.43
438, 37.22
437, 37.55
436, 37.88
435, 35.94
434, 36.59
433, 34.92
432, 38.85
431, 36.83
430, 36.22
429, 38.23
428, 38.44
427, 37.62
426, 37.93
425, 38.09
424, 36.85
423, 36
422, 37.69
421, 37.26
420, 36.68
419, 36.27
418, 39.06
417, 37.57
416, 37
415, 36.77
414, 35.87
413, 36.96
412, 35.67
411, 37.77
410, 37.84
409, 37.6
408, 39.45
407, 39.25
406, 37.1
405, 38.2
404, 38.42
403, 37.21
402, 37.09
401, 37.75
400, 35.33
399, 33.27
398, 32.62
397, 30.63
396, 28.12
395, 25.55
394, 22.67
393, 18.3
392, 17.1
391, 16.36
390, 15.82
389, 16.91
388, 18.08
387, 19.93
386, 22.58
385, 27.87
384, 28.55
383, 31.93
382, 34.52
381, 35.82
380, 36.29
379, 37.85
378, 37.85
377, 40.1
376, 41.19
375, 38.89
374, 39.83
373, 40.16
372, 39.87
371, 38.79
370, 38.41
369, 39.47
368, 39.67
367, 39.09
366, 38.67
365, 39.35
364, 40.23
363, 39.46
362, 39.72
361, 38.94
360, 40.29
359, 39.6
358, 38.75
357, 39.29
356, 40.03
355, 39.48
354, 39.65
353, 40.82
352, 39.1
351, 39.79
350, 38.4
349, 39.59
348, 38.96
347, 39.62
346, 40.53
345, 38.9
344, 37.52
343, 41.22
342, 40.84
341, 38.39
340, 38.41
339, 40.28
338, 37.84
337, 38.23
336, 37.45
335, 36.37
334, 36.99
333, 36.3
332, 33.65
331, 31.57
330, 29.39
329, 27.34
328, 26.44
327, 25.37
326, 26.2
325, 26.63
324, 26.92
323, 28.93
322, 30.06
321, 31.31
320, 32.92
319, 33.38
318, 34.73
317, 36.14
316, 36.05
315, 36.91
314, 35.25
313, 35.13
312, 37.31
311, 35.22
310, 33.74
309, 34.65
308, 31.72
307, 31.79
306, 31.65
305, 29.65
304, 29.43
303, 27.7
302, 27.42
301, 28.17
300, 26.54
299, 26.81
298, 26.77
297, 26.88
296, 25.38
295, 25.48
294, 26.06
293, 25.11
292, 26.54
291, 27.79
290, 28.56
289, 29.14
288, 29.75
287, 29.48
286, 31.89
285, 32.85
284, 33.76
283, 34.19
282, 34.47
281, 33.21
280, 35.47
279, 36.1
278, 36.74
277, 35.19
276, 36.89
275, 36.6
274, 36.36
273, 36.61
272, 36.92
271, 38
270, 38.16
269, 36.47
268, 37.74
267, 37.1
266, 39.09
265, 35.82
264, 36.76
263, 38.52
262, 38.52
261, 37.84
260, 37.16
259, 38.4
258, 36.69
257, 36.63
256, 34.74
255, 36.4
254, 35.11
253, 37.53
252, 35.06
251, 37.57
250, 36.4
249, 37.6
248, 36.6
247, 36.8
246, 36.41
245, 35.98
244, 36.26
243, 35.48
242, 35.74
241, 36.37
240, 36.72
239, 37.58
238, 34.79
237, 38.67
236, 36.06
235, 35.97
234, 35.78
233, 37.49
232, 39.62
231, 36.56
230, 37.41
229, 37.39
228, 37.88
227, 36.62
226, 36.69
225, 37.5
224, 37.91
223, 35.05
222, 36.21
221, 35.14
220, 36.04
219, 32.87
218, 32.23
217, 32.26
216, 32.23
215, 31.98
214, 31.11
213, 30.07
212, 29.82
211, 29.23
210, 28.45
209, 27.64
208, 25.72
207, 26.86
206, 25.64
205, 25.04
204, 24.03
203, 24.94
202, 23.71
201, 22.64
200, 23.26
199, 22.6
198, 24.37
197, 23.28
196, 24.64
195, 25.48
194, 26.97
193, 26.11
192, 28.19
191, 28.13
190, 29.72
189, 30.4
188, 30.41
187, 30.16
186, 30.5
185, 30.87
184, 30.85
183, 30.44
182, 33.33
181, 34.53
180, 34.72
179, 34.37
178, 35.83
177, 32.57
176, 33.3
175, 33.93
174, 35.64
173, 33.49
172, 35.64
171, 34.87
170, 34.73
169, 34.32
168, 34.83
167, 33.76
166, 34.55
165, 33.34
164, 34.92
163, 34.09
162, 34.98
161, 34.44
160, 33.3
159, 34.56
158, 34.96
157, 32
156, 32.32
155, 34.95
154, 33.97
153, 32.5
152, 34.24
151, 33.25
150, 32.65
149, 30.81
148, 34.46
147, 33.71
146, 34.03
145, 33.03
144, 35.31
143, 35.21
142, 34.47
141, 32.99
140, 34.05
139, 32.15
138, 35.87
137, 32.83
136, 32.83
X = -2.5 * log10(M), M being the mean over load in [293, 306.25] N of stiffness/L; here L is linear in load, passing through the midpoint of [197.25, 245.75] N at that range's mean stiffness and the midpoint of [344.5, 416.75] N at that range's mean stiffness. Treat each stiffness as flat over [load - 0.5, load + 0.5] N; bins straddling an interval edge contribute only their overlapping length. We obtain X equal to 0.23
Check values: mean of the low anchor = 32.5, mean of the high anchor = 35.1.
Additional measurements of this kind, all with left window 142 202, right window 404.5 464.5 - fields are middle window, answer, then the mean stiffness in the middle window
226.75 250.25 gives -0.117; 36.8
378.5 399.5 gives 0.333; 26.2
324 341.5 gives 0.048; 33.2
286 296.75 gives 0.227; 27.5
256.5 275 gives -0.119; 37.4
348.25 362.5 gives -0.130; 39.5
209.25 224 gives 0.006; 32.4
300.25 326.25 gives 0.080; 31.9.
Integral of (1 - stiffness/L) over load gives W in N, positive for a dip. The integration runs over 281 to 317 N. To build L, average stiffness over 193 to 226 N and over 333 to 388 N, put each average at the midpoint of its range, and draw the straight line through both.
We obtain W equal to 3.6 N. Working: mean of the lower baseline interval 29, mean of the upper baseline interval 37.6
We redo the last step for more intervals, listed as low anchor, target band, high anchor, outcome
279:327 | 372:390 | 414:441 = 1.4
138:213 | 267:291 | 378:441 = -1.7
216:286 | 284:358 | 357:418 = 4.2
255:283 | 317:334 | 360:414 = 2.3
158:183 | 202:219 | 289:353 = 2.7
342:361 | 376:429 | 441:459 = 5.9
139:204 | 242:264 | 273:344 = -3.2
